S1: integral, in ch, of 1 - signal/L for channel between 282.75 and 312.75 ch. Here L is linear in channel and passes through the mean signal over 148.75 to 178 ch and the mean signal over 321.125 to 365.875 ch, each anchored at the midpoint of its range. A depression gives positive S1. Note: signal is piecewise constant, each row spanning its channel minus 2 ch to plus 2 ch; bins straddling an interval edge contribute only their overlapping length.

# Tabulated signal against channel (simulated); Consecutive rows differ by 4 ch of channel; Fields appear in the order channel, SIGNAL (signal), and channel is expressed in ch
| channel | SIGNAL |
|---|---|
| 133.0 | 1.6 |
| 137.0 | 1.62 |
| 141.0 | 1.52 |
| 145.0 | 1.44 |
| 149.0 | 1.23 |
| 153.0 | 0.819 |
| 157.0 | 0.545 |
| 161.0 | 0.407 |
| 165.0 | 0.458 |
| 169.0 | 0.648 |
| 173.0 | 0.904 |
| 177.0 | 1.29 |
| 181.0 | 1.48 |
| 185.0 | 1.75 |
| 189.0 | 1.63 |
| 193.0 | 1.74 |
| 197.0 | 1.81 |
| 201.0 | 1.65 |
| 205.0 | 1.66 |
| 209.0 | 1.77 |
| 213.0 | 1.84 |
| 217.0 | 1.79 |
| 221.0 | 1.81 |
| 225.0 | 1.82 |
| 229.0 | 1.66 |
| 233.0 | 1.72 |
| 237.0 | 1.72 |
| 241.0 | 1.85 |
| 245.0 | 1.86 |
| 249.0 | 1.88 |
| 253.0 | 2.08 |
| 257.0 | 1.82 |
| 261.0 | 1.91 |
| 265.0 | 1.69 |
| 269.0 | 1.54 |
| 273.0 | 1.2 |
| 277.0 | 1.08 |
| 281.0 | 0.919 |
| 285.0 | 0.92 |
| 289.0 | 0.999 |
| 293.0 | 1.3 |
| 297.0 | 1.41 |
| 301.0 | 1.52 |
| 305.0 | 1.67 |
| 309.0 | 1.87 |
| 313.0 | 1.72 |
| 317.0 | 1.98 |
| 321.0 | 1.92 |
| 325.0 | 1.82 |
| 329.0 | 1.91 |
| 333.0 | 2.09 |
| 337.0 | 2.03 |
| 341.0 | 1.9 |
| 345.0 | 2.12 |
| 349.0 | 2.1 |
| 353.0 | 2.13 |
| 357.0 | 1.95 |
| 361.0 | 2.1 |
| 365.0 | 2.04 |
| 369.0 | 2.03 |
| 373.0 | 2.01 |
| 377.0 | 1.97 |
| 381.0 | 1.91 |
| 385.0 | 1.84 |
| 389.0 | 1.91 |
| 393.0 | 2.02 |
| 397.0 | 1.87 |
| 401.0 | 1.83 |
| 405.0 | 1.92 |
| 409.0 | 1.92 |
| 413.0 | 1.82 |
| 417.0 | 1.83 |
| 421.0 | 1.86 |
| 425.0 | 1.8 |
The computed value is 5.3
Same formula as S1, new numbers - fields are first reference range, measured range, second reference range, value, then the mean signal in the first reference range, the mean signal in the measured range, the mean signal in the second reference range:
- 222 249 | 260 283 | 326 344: 6.0 ch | 1.78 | 1.37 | 1.98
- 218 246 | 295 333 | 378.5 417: 1.2 ch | 1.77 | 1.78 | 1.89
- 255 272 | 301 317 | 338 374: 1.0 ch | 1.71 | 1.75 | 2.04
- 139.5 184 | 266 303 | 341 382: 9.2 ch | 0.988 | 1.22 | 2.03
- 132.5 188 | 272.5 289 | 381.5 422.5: 5.4 ch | 1.12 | 1.01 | 1.88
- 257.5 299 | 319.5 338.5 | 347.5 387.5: -2.7 ch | 1.32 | 1.95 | 2.01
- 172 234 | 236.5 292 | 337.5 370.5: 8.6 ch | 1.66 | 1.52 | 2.05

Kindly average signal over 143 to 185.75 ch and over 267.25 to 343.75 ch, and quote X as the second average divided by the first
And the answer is 1.6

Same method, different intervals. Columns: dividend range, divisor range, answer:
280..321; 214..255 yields 0.81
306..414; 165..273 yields 1.19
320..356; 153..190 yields 2.03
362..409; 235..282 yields 1.18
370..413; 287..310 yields 1.33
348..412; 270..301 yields 1.70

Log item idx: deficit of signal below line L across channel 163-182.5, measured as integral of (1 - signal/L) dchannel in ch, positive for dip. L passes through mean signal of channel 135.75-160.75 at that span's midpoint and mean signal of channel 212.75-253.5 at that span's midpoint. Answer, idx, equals 5.8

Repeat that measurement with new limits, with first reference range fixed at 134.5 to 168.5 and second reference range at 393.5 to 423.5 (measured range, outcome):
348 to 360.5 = -2.78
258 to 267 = -2.81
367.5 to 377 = -1.42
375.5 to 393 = -1.27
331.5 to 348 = -4.03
